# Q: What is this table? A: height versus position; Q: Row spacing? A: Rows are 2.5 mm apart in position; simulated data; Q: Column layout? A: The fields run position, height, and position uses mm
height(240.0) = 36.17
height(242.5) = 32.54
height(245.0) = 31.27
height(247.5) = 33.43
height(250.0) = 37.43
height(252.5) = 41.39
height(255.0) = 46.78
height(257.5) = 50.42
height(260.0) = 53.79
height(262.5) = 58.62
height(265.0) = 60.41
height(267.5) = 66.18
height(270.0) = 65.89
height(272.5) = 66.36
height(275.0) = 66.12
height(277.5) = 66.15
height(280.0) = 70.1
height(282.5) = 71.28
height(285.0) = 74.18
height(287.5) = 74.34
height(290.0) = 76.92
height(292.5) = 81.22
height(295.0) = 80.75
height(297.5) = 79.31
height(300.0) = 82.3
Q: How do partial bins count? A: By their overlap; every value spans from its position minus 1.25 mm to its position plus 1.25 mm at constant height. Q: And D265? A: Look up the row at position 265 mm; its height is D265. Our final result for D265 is 60.41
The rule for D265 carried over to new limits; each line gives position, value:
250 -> 37.43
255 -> 46.78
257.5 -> 50.42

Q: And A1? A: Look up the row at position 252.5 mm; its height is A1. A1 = 41.39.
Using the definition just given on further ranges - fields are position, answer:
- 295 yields 80.75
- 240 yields 36.17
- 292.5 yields 81.22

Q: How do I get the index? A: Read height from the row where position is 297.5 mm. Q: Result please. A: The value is 79.31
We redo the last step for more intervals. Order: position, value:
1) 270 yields 65.89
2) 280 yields 70.1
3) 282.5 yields 71.28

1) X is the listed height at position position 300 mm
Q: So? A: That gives 82.3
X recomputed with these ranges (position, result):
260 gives 53.79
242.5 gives 32.54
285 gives 74.18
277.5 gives 66.15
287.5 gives 74.34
